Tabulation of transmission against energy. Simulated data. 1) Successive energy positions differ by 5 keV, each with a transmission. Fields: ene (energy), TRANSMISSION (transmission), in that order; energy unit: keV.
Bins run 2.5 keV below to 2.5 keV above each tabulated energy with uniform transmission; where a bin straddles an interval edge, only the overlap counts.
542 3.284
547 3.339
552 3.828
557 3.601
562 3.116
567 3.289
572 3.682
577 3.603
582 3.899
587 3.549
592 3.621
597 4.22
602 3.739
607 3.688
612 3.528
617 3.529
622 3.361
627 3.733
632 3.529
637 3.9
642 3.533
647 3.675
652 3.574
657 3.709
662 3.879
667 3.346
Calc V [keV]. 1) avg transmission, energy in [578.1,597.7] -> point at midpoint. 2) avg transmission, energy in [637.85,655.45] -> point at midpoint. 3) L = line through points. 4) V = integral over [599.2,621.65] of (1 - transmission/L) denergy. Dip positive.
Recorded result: 0.7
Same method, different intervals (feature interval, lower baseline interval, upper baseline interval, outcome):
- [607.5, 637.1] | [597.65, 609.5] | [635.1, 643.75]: 1.4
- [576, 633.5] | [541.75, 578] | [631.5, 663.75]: -1.4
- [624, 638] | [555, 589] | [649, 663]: -0.1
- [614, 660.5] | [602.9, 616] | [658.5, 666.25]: 0.7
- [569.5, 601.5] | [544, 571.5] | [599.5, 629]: -2.2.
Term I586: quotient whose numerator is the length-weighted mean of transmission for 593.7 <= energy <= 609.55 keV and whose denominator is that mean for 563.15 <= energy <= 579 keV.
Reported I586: 1.1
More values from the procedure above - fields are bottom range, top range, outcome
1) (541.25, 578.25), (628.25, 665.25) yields 1.06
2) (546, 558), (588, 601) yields 1.07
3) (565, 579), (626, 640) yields 1.05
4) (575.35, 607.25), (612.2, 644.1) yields 0.95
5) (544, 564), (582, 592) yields 1.05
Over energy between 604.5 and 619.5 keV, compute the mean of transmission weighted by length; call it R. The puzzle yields 3.58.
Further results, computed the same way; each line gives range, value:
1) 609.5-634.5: 3.54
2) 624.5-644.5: 3.67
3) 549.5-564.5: 3.51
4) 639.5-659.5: 3.62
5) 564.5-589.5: 3.6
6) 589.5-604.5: 3.86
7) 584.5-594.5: 3.58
